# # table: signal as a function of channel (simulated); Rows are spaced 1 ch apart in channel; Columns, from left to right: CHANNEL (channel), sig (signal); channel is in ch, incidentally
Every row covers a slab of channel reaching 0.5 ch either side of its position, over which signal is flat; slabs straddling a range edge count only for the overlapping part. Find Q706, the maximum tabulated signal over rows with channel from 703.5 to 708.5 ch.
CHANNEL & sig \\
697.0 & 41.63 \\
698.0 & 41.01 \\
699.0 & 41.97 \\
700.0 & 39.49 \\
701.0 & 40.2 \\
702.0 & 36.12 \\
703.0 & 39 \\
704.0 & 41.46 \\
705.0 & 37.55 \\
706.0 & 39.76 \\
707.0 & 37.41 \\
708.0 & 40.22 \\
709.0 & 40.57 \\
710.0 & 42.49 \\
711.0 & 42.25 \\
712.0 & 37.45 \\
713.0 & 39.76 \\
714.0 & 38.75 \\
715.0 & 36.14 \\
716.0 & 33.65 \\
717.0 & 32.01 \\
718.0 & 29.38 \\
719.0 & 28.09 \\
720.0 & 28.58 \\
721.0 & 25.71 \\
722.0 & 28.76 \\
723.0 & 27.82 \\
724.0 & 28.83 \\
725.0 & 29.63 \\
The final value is 41.46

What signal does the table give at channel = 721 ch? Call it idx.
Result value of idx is 25.71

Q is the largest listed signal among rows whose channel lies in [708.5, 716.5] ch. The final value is 42.49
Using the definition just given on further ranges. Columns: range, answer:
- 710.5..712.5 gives 42.25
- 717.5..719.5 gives 29.38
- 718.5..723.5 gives 28.76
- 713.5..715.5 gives 38.75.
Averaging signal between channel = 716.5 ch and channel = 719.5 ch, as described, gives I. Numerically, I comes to 29.8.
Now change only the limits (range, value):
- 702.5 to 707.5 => 39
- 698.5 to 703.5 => 39.4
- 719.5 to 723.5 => 27.7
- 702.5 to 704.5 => 40.2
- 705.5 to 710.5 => 40.1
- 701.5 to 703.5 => 37.6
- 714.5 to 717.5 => 33.9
